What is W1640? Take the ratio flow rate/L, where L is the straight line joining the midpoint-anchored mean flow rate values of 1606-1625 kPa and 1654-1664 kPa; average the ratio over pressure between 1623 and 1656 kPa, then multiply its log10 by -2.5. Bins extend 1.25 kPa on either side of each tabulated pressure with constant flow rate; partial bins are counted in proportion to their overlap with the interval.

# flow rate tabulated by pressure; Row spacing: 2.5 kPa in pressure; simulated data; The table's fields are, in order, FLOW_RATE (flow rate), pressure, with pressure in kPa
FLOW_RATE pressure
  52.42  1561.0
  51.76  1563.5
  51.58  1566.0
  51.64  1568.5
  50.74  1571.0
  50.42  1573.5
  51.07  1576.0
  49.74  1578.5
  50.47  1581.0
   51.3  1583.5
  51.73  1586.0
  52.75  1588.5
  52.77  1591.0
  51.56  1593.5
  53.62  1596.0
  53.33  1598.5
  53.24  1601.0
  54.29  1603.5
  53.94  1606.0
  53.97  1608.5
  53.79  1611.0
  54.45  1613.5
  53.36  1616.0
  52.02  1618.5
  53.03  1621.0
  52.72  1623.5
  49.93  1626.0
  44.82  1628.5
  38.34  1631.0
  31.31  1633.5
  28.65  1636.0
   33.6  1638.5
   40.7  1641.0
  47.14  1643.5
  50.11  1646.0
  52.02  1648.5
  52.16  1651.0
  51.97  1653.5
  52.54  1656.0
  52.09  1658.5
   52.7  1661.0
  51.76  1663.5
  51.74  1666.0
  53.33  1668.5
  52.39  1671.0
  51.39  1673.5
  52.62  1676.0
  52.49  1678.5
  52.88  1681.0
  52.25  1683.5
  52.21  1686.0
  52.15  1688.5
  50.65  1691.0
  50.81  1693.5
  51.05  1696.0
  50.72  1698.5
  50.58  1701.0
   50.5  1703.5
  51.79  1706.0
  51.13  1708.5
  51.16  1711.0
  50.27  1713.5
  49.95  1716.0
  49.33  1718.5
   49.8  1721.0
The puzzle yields 0.19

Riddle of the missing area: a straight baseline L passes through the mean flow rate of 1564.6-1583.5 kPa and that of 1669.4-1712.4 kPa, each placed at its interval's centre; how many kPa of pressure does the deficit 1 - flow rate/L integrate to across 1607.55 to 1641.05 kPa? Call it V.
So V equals 3.46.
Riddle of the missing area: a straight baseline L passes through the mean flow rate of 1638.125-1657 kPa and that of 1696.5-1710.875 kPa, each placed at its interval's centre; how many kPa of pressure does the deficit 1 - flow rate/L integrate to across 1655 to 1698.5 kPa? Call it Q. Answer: -2.1 kPa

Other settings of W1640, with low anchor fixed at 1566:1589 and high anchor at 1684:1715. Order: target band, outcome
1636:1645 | 0.290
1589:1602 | -0.038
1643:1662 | -0.008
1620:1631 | 0.051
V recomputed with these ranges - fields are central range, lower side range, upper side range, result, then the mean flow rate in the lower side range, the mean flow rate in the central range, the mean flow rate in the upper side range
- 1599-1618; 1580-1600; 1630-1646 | -2.9 kPa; 52.2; 53.8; 37.7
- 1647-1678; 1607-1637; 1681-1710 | -1.7 kPa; 47.4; 52.2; 51.3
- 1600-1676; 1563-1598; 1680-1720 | 3.2 kPa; 51.5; 49.2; 51.1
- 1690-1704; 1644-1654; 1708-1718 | 0.0 kPa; 51.2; 50.7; 50.5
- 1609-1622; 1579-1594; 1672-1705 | -0.4 kPa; 51.7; 53.4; 51.6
